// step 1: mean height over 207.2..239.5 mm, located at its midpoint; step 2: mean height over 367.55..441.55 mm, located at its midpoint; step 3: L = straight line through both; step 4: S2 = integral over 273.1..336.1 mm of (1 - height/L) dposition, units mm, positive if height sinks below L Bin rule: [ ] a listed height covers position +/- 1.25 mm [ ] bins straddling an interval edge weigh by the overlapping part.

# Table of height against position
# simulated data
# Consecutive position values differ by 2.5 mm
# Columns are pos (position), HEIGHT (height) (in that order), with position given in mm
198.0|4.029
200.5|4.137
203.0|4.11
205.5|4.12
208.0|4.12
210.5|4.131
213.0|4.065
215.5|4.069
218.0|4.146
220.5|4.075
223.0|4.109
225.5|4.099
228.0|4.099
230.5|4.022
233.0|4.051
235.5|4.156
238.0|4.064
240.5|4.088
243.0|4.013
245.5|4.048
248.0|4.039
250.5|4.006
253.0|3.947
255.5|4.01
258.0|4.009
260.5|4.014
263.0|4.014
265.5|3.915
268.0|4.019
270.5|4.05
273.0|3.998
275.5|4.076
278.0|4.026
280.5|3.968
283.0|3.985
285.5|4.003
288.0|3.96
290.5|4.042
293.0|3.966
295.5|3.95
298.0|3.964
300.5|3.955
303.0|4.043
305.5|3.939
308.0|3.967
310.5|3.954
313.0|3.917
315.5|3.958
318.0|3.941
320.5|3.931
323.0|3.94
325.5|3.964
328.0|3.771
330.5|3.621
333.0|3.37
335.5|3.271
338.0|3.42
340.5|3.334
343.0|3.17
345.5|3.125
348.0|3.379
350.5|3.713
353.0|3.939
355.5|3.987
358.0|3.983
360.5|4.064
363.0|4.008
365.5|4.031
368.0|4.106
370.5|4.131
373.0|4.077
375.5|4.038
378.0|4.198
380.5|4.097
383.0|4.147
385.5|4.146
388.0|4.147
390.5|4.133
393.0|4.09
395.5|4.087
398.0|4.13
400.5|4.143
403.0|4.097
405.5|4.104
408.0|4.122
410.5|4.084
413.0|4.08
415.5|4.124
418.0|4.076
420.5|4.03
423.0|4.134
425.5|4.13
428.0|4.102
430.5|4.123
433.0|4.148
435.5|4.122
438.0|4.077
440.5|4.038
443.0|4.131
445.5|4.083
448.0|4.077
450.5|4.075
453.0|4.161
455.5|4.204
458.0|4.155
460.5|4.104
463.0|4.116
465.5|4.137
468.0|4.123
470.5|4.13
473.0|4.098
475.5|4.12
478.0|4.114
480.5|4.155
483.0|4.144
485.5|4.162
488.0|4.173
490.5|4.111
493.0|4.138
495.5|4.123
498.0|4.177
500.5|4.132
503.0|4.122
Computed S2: 3.0 mm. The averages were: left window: 4.09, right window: 4.11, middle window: 3.91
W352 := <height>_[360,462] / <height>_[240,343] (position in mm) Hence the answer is 1.05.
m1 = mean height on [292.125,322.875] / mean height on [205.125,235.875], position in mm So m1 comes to 1.0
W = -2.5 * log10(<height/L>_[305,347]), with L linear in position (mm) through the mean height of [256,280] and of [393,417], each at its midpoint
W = 0.106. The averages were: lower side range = 4.01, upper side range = 4.11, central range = 3.68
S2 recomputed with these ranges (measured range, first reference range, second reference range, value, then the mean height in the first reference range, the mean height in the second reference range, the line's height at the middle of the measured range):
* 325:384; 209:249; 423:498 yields 4.6 mm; 4.08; 4.12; 4.1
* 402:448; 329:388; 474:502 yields -1.4 mm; 3.81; 4.14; 3.98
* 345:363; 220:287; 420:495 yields 1.3 mm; 4.03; 4.12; 4.08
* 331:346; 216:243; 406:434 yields 2.9 mm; 4.09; 4.1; 4.1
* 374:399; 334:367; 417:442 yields -1.7 mm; 3.65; 4.1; 3.85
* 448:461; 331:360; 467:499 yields -0.4 mm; 3.53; 4.14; 4.01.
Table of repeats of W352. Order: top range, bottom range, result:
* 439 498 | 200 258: 1.01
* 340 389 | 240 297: 0.97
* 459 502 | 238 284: 1.03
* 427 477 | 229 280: 1.02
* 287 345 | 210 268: 0.94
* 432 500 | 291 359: 1.10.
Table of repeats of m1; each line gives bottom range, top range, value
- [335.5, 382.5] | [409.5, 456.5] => 1.08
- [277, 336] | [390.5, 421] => 1.05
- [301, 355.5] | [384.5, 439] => 1.11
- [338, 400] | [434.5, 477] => 1.05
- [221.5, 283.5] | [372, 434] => 1.02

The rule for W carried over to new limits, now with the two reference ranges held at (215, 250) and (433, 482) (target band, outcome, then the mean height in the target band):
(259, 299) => 0.02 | 4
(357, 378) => 0.01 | 4.06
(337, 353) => 0.20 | 3.4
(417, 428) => 0.00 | 4.09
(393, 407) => 0.00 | 4.11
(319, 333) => 0.08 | 3.8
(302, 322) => 0.04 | 3.95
